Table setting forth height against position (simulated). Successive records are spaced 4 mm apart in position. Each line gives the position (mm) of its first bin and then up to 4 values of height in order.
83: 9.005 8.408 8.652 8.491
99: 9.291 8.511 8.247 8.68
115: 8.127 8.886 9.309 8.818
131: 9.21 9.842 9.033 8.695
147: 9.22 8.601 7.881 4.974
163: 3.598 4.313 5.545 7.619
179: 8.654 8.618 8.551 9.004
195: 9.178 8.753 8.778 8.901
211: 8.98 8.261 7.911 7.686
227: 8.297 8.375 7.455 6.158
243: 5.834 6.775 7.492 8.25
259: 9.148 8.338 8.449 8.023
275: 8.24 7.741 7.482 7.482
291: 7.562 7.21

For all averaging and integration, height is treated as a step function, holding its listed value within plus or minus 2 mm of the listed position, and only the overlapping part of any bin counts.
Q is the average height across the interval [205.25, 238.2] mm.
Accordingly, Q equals 8.15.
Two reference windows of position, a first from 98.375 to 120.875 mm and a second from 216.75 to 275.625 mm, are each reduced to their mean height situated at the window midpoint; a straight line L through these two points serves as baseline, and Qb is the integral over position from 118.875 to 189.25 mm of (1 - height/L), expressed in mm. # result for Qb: 4.2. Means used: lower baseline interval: 8.58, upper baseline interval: 7.75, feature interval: 7.83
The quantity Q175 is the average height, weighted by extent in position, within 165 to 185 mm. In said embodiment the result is 6.95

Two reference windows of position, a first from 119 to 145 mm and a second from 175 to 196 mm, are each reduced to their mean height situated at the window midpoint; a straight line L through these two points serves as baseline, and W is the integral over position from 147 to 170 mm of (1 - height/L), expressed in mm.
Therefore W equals 7.1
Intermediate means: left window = 9.13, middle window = 6.15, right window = 8.67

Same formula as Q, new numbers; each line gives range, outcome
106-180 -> 7.84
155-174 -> 5.11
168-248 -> 7.94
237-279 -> 7.67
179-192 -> 8.69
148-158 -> 8.01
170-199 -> 8.3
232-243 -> 6.77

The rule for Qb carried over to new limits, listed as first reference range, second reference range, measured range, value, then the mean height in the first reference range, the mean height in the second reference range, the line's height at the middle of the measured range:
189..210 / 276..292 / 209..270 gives 3.4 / 8.93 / 7.61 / 8.3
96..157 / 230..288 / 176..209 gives -2.1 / 8.82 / 7.67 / 8.25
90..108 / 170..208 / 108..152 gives -1.9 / 8.66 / 8.42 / 8.58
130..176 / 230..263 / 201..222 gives -3.1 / 7.33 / 7.46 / 7.41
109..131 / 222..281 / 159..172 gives 6.1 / 8.8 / 7.75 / 8.44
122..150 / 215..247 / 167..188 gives 2.3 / 9.14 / 7.4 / 8.38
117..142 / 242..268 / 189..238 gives -0.9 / 9.16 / 7.8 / 8.25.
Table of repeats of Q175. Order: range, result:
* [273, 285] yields 7.82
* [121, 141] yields 9.24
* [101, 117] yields 8.39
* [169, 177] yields 6.58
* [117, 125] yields 9.1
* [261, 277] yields 8.26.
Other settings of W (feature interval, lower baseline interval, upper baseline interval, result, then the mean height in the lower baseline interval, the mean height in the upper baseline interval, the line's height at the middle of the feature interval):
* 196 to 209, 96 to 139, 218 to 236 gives -1.0 mm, 8.89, 7.97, 8.18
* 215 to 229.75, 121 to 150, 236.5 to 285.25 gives 0.2 mm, 9.14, 7.66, 8.11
